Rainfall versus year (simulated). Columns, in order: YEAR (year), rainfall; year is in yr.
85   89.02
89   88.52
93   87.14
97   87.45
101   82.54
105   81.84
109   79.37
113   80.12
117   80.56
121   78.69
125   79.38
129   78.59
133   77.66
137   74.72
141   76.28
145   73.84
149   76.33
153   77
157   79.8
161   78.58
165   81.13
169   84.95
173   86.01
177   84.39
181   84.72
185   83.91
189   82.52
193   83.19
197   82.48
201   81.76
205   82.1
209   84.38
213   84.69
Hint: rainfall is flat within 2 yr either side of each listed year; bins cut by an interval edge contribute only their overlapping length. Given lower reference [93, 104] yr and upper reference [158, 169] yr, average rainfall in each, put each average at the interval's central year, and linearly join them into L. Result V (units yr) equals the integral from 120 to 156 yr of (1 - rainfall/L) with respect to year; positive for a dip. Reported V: 2.40 yr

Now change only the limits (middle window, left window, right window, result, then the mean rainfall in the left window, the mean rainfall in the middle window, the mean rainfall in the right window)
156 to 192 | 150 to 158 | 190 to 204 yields -1.3 yr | 78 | 83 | 82.5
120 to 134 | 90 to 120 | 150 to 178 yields 0.6 yr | 82.8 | 78.6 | 81.4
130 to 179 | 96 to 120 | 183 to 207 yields 1.8 yr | 81.6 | 79.2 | 82.7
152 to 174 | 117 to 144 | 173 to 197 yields 0.0 yr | 77.6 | 81.2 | 83.8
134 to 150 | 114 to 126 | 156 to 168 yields 0.9 yr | 79.6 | 75.4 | 80.3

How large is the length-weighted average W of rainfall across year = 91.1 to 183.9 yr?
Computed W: 80.5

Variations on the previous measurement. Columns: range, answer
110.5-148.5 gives 77.7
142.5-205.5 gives 81.4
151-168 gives 79.5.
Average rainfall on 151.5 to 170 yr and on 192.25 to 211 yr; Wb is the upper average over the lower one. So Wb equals 1.03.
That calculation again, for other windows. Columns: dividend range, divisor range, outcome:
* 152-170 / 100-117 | 0.99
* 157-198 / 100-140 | 1.05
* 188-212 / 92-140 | 1.03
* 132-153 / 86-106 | 0.88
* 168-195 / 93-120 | 1.02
